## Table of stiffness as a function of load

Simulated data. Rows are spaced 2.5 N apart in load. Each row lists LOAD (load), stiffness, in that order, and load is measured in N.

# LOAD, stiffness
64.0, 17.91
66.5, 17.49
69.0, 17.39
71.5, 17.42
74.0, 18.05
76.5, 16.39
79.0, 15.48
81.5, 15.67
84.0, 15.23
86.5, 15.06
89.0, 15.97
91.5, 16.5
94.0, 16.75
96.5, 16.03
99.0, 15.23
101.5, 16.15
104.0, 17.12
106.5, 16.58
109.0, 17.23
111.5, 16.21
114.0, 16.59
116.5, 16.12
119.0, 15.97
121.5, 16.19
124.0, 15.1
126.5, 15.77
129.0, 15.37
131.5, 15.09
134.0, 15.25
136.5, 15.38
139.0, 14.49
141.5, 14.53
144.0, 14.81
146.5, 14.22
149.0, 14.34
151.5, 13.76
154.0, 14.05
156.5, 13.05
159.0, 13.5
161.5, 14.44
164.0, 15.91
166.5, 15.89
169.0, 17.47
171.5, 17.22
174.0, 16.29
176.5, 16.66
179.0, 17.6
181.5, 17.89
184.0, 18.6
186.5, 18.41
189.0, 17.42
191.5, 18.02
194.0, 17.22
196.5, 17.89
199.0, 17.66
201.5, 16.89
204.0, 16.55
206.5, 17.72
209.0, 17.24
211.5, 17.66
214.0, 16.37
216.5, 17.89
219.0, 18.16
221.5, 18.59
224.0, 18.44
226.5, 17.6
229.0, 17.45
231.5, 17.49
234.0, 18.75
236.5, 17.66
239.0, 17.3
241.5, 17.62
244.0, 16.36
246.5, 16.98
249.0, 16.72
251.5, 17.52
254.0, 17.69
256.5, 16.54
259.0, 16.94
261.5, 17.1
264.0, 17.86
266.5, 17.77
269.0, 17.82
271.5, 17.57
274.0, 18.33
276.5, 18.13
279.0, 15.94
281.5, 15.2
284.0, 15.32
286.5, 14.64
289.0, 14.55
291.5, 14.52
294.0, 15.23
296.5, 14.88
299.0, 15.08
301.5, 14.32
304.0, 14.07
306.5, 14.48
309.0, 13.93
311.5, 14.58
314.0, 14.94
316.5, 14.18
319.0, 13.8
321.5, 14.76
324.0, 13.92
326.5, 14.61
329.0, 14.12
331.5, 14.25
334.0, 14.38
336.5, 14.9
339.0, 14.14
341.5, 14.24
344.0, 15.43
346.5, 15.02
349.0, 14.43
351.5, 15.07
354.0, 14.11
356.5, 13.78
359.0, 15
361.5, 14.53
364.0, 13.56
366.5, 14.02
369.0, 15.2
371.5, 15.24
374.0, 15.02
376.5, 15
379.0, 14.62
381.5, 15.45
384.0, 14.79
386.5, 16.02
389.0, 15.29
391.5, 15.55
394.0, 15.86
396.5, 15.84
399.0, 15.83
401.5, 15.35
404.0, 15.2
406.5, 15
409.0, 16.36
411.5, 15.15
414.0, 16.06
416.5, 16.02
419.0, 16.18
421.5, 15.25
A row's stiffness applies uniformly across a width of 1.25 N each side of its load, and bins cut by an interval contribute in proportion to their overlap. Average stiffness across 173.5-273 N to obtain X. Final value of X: 17.5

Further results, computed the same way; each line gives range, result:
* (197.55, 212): 17.3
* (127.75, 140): 15.1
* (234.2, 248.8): 17.3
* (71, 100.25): 16.1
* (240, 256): 17.1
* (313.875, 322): 14.3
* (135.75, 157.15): 14.3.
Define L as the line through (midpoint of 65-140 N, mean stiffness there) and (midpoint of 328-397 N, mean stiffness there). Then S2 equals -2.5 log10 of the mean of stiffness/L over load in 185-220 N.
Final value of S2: -0.12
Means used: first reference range 16.1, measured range 17.5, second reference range 14.8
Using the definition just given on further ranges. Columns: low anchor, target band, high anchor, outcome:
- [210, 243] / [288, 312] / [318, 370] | 0.08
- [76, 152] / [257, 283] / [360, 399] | -0.13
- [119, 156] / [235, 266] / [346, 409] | -0.15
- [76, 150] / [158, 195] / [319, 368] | -0.10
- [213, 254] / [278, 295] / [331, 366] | 0.08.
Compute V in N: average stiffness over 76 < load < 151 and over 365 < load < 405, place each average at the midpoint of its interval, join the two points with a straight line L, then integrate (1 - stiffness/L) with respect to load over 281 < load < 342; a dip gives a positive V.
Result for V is 3.4 N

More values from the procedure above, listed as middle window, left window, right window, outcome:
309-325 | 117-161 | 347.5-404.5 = 0.64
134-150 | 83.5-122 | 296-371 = 1.23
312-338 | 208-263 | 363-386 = 2.26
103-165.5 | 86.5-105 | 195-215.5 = 4.89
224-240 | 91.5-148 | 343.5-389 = -2.57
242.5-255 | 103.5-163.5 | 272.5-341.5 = -1.74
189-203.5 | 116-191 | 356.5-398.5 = -1.76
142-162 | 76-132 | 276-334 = 2.12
